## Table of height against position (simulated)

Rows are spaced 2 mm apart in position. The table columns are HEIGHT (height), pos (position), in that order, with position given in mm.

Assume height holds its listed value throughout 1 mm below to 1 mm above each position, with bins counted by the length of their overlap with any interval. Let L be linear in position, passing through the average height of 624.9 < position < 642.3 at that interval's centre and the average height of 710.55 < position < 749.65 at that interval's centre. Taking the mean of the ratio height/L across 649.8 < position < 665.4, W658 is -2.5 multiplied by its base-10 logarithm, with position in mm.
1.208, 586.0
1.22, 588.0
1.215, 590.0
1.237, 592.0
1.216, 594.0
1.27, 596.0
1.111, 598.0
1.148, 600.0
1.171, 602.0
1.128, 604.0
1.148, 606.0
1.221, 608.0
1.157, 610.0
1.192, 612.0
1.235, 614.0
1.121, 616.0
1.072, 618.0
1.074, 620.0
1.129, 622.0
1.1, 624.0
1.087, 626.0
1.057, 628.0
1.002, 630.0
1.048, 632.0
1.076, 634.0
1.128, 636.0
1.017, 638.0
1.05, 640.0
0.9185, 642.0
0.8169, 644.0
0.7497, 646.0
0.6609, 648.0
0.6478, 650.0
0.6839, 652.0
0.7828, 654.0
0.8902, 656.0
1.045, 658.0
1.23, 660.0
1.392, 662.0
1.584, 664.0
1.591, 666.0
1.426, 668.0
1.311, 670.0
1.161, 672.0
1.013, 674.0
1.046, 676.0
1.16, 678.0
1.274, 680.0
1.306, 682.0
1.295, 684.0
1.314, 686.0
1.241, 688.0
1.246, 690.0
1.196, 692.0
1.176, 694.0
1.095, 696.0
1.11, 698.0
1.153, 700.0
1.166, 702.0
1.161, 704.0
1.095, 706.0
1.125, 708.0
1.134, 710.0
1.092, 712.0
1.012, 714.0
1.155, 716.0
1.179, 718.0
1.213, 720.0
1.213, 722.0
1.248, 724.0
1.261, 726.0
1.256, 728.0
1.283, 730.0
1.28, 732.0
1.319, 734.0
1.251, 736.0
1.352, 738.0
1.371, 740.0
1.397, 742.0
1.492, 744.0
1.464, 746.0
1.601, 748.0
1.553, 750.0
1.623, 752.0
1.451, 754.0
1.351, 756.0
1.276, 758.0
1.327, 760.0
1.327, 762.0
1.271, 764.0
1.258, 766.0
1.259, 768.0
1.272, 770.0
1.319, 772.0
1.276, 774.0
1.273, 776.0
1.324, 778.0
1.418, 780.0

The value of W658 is 0.05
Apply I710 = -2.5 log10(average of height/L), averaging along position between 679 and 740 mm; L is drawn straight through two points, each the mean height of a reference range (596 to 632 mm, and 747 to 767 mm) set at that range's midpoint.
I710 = 0.09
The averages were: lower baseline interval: 1.13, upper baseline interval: 1.4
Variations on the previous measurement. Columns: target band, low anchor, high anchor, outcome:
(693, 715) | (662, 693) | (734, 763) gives 0.19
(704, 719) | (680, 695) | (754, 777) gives 0.14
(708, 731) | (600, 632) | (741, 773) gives 0.12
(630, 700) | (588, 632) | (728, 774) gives 0.12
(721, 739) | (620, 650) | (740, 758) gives 0.10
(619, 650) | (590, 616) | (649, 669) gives 0.17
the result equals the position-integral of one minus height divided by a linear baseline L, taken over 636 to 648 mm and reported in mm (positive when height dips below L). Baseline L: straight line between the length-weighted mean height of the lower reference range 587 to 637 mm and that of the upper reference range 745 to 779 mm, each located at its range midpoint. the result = 2.8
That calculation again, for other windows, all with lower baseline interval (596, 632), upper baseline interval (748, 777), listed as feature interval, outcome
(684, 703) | 0.83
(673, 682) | 0.60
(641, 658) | 5.71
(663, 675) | -1.35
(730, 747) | -0.55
